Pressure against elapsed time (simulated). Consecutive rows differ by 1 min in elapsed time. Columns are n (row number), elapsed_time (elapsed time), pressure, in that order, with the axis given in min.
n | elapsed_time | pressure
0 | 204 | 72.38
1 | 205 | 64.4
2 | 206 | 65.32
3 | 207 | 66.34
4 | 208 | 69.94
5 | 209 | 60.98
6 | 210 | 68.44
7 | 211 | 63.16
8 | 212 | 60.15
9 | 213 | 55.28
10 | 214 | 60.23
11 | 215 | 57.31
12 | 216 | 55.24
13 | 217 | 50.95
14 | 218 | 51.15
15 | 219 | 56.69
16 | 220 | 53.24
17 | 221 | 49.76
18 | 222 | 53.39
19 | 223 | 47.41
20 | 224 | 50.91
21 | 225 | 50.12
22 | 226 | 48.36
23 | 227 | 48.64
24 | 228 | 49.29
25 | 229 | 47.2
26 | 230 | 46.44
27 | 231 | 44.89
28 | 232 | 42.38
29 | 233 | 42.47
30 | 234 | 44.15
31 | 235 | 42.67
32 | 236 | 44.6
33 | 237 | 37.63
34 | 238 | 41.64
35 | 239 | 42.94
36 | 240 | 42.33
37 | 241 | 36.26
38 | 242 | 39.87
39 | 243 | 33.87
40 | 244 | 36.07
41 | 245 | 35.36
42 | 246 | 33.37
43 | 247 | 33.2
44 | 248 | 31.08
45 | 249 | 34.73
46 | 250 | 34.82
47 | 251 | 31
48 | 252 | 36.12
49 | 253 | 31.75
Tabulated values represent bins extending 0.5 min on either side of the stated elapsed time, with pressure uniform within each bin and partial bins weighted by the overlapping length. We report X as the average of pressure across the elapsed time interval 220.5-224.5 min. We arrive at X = 50.4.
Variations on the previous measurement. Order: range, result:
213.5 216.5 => 57.6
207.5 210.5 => 66.5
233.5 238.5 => 42.1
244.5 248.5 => 33.3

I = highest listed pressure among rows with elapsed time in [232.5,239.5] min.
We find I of 44.6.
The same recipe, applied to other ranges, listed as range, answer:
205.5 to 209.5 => 69.94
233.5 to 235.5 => 44.15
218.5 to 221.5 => 56.69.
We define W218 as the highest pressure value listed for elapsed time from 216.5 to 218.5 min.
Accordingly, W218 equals 51.15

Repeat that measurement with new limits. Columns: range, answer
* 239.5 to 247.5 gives 42.33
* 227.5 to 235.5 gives 49.29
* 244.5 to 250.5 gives 35.36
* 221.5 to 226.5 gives 53.39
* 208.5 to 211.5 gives 68.44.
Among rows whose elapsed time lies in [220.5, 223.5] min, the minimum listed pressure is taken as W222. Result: 47.41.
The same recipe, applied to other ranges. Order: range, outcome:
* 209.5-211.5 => 63.16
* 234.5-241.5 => 36.26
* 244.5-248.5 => 31.08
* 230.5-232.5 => 42.38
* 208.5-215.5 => 55.28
